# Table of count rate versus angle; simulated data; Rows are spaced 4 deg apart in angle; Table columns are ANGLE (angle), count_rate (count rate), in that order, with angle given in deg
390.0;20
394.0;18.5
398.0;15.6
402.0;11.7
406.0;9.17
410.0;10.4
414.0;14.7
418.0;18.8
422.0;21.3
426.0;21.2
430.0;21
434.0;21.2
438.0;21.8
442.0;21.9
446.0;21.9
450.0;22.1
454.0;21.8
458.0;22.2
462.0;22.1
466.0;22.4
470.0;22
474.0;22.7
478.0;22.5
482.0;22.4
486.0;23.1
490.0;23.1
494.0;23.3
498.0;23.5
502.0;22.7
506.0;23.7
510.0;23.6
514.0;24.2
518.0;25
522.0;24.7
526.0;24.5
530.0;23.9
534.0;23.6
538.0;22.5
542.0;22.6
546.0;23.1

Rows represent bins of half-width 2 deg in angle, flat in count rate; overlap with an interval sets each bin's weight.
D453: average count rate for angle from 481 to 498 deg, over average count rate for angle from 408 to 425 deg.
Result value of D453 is 1.4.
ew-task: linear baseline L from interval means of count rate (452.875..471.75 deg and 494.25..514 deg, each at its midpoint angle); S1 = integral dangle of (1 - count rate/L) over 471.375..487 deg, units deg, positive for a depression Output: 0.02 deg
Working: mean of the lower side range 22.1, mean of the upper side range 23.5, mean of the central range 22.6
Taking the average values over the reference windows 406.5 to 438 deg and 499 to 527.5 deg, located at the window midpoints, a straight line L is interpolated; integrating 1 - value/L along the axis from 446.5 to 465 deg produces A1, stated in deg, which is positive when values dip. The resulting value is -1.6 deg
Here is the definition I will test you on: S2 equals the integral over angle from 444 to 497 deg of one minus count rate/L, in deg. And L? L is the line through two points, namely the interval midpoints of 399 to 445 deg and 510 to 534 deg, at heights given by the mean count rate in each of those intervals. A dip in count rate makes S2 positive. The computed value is -4.1 deg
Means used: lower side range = 17.6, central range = 22.5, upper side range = 24.3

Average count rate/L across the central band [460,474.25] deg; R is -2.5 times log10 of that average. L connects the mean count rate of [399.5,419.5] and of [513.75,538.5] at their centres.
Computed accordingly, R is -0.20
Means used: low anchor 12.9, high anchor 24.1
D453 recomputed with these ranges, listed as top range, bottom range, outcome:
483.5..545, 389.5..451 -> 1.30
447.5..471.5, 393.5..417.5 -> 1.65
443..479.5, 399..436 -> 1.34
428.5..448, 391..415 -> 1.59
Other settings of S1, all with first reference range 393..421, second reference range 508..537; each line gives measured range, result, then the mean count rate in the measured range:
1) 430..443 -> -3.69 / 21.5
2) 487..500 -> -0.98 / 23.3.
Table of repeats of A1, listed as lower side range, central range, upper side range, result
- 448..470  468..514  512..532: 0.6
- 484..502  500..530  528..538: -0.9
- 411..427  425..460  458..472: -2.5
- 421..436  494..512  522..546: -0.4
